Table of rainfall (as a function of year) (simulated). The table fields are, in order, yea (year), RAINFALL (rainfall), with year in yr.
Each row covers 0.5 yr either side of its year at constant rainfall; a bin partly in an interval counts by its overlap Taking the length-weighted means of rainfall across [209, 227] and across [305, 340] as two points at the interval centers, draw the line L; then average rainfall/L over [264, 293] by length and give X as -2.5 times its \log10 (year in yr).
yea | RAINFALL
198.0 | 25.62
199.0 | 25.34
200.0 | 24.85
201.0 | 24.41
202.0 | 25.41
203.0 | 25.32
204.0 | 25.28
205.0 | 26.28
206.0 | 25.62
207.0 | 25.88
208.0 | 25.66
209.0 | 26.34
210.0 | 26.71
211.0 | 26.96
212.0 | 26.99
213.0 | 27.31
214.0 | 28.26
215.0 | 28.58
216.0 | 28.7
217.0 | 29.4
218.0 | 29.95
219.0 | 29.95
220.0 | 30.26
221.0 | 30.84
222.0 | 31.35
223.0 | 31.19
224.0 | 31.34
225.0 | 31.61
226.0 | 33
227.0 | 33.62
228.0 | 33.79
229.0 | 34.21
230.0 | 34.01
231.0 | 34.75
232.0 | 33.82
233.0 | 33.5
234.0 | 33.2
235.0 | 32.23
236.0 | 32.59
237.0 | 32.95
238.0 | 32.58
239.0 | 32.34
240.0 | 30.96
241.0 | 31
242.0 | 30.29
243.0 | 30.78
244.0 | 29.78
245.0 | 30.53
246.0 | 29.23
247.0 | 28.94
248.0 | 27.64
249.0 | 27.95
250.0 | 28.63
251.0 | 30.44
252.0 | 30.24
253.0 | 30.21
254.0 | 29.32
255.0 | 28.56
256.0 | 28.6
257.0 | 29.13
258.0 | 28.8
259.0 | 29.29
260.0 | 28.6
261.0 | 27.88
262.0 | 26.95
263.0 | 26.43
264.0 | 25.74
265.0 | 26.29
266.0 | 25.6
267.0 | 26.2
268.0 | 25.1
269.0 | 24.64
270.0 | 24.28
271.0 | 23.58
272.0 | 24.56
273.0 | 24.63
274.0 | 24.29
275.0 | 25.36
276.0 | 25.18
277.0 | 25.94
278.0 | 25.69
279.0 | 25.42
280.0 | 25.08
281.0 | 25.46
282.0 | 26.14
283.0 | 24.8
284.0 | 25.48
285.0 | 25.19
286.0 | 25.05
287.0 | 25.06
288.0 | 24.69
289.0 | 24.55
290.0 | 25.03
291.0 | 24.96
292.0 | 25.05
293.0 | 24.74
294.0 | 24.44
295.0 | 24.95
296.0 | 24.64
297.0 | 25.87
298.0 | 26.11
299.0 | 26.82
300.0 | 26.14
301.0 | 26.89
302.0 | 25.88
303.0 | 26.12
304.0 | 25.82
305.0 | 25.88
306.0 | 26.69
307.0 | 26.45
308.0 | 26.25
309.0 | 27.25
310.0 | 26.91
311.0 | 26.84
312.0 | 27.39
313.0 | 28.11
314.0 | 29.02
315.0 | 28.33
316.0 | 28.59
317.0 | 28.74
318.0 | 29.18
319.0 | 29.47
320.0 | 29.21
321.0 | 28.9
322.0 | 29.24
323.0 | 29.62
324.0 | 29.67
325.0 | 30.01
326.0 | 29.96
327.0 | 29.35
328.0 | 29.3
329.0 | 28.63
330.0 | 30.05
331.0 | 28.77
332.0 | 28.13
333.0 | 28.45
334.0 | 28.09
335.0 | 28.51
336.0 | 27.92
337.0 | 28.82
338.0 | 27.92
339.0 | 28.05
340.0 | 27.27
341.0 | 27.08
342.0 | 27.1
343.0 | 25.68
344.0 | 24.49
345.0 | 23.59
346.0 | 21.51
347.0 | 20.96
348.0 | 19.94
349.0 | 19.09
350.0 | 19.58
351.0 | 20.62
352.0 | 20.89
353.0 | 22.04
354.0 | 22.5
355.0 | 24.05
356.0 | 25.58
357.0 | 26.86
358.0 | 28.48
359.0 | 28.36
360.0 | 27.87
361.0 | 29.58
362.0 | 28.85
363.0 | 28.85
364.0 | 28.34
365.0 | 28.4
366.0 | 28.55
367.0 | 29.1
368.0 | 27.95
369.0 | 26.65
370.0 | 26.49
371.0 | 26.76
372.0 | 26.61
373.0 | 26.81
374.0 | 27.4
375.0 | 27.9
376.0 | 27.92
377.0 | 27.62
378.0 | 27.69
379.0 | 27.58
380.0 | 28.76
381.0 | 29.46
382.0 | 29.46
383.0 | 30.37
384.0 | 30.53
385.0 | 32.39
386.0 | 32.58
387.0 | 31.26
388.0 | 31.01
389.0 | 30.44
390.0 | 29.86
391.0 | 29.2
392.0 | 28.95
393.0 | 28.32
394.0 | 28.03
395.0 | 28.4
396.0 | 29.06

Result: 0.15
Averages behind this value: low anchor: 29.6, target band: 25.1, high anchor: 28.4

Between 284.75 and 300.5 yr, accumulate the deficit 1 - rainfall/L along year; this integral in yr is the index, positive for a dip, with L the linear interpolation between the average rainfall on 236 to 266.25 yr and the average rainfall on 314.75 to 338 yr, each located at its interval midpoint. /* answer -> 2.1 yr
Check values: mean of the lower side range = 29.3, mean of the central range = 25.2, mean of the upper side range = 29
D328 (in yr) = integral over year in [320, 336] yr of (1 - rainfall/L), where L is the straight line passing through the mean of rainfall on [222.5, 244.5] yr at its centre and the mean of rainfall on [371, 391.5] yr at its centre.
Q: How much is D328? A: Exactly 0.67 yr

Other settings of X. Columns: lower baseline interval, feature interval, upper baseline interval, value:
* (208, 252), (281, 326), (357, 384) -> 0.10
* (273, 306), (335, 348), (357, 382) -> 0.06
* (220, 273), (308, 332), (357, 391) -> 0.02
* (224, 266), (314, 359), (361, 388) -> 0.10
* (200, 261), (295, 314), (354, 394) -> 0.10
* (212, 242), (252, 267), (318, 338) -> 0.10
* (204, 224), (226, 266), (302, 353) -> -0.09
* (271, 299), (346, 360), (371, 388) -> 0.21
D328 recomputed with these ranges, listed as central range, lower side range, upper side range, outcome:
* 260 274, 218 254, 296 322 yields 1.9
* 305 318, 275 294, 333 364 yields -1.2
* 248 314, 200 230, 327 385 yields 3.6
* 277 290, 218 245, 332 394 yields 2.1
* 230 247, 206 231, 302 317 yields -1.5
